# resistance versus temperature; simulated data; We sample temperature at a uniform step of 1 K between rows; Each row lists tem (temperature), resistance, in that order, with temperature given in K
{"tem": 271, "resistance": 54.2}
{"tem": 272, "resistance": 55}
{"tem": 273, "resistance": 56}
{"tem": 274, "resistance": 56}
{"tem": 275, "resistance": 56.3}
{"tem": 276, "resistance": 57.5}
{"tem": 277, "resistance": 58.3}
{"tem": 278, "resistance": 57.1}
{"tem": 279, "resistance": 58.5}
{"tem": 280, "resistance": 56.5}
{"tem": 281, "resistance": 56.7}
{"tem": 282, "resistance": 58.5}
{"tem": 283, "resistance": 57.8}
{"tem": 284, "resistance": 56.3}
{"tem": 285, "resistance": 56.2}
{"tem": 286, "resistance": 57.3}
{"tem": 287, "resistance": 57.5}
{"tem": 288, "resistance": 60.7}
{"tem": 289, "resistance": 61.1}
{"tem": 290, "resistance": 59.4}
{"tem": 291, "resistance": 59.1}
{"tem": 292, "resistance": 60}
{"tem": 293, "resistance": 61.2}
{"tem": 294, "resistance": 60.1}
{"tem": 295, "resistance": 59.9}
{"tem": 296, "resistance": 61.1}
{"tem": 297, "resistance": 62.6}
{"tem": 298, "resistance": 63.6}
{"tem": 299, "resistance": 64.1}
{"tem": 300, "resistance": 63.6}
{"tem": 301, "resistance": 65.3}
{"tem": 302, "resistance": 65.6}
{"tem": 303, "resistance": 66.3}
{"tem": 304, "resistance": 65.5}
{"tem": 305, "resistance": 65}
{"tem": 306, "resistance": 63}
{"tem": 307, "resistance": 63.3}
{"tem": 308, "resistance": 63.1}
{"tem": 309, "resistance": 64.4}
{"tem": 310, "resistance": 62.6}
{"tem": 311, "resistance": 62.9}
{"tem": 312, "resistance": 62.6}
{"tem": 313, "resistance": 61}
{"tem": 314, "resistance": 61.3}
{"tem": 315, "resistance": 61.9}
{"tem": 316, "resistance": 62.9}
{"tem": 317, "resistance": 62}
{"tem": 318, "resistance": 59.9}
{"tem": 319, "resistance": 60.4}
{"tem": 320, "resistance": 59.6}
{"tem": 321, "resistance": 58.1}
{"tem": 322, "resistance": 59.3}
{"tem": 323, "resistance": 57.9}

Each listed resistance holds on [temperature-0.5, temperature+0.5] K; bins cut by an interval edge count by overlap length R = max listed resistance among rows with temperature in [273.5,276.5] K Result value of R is 57.5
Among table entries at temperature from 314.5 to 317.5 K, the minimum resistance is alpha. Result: 61.9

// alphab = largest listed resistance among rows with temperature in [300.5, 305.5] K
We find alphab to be 66.3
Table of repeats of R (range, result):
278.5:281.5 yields 58.5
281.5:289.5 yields 61.1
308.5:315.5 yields 64.4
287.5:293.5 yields 61.2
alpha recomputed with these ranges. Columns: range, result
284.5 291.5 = 56.2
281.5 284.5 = 56.3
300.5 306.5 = 63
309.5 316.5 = 61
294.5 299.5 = 59.9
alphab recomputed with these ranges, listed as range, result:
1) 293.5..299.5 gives 64.1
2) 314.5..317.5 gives 62.9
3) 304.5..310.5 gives 65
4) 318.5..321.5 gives 60.4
